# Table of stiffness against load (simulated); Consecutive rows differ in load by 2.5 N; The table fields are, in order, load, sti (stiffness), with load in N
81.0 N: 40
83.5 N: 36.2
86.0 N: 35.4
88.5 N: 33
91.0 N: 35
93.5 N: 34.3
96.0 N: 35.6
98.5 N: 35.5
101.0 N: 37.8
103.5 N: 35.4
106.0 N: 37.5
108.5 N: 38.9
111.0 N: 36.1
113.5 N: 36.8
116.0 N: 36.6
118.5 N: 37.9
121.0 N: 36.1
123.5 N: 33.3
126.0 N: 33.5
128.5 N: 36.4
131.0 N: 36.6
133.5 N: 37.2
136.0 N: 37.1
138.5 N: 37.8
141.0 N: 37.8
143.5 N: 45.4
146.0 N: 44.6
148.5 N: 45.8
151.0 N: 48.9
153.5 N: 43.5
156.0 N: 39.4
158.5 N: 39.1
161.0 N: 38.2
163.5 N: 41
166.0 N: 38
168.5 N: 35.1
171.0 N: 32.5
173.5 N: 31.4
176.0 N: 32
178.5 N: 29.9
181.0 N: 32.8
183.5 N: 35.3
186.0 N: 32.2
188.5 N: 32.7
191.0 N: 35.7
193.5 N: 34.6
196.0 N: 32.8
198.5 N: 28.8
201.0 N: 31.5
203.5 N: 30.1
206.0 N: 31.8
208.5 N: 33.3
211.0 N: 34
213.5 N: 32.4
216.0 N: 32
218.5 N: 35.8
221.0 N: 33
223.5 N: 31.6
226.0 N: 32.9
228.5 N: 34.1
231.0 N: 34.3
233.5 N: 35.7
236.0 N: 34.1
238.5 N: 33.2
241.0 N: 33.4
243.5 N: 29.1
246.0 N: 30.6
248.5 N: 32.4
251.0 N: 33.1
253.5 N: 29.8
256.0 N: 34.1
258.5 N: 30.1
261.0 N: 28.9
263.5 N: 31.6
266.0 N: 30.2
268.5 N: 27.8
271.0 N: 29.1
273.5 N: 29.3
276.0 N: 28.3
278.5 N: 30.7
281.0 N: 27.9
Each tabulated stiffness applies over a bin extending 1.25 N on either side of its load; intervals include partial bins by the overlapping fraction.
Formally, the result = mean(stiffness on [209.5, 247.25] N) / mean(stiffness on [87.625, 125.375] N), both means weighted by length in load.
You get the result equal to 0.92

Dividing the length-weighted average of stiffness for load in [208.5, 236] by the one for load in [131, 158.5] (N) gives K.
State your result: 0.8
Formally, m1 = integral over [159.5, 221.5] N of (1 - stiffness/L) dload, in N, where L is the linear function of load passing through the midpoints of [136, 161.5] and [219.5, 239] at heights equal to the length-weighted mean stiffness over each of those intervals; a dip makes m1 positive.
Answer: 6.8 N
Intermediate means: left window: 41.9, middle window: 33.5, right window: 33.7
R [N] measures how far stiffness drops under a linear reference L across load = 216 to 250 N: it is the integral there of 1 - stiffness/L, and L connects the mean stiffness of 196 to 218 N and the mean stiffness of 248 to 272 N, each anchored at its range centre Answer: -1.9 N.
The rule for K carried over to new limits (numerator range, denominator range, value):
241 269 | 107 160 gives 0.79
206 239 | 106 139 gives 0.92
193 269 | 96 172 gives 0.84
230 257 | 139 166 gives 0.78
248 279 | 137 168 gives 0.73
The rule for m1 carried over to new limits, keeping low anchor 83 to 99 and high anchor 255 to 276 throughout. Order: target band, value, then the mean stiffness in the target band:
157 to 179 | -1.8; 35.5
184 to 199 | -0.5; 33.1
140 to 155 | -5.0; 44.4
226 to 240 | -1.5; 34.1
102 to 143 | -3.3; 36.7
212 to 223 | -0.7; 33.2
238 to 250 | -0.4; 31.7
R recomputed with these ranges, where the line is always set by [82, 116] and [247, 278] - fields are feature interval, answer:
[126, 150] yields -3.44 N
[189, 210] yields 0.14 N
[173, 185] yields 0.34 N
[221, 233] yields -0.66 N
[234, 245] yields -0.50 N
